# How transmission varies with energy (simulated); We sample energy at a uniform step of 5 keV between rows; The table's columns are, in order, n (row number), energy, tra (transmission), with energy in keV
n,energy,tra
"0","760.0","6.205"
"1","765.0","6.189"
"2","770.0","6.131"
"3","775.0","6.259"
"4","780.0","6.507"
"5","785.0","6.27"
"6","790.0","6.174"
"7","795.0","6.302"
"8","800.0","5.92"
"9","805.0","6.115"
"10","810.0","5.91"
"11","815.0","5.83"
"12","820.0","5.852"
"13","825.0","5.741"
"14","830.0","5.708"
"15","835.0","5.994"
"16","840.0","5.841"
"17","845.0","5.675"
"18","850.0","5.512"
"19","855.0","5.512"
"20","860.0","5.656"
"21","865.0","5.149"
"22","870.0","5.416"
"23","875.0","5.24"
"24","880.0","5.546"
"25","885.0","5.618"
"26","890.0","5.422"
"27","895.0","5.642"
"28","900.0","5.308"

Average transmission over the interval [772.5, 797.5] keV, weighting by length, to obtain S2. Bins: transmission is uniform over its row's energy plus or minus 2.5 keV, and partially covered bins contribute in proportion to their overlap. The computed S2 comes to 6.3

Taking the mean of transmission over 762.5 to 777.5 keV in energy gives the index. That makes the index 6.19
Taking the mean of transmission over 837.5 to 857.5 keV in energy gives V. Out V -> 5.63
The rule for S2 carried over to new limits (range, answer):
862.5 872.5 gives 5.28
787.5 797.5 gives 6.24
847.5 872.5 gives 5.45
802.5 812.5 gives 6.01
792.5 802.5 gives 6.11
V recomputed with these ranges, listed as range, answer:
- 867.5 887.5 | 5.46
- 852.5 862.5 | 5.58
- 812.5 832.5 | 5.78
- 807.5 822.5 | 5.86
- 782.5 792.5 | 6.22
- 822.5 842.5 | 5.82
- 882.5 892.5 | 5.52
